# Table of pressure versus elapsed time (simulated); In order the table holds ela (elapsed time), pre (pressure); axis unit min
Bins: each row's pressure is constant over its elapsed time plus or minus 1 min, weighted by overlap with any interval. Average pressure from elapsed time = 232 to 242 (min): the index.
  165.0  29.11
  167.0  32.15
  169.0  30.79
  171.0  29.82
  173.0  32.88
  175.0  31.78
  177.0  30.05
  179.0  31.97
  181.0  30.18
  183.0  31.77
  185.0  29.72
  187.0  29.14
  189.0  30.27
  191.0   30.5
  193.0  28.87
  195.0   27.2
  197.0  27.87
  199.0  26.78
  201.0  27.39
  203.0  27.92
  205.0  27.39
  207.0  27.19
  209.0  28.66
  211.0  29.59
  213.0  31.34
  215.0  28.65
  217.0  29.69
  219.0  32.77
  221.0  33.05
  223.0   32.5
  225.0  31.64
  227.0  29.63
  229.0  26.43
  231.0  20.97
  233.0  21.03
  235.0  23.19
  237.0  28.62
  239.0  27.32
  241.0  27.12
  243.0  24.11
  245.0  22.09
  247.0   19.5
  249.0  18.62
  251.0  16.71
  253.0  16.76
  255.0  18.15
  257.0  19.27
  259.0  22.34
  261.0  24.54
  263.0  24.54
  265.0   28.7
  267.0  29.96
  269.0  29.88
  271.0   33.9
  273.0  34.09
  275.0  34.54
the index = 25.5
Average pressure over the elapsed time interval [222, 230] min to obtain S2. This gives 30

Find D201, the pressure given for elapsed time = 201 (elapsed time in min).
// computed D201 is 27.39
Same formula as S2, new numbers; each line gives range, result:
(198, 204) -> 27.4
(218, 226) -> 32.5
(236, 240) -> 28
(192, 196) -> 28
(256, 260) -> 20.8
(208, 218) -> 29.6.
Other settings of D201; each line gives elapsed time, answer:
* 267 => 29.96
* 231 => 20.97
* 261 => 24.54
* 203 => 27.92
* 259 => 22.34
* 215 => 28.65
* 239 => 27.32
